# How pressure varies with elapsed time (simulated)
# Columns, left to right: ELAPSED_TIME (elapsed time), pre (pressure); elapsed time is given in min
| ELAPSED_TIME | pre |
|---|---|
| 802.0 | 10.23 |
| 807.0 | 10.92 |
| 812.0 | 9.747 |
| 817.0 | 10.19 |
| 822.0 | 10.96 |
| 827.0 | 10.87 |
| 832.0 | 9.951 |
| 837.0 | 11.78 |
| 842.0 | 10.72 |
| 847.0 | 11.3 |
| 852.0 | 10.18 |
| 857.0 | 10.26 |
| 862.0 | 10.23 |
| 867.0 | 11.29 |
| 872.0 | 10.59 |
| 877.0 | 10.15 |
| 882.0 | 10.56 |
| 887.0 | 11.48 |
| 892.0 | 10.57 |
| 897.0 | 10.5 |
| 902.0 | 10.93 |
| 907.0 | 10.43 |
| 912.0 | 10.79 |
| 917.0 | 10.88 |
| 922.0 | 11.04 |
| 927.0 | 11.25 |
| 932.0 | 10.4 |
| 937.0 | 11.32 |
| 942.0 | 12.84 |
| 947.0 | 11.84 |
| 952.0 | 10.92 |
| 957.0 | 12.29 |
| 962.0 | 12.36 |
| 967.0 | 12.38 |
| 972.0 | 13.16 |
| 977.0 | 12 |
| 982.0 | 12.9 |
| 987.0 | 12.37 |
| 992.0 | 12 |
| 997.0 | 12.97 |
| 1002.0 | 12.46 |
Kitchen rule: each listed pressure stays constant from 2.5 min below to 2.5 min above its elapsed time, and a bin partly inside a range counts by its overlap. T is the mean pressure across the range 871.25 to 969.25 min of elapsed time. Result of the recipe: 11.2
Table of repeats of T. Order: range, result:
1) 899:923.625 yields 10.8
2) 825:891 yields 10.7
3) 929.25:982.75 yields 12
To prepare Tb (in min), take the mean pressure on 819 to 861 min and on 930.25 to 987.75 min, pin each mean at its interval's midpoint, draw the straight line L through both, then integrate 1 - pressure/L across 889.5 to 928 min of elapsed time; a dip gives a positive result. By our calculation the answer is 2.4 min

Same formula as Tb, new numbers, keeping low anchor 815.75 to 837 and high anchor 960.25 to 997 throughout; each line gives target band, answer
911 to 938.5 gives 2.1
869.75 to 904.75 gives 2.2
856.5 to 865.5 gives 0.6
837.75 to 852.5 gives -0.1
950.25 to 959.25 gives 0.4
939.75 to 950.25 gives -0.1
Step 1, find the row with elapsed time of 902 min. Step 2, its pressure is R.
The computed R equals 10.93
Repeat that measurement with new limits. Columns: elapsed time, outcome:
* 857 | 10.26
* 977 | 12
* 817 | 10.19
